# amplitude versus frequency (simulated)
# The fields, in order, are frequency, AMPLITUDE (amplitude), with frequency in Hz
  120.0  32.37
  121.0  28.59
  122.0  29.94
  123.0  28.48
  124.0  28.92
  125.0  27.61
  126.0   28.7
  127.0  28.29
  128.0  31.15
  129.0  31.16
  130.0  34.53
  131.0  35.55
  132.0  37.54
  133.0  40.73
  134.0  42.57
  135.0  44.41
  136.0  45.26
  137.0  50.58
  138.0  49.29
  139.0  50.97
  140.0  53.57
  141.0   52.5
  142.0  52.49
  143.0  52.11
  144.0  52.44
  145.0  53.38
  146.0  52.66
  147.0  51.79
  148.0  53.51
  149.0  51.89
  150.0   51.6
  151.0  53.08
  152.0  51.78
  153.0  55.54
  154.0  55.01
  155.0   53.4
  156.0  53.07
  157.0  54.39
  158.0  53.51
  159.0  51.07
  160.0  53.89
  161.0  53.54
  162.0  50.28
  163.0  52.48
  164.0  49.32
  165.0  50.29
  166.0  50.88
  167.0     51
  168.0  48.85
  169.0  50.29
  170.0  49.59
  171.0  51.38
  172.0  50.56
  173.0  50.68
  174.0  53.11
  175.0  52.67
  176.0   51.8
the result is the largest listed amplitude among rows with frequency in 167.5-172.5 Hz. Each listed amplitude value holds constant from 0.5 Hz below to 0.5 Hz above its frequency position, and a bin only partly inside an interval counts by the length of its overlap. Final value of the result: 51.38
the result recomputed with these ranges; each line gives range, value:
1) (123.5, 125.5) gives 28.92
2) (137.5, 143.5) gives 53.57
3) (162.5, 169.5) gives 52.48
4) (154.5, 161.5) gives 54.39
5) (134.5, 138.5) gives 50.58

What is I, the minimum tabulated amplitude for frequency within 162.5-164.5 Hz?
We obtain 49.32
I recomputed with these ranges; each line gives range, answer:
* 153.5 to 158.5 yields 53.07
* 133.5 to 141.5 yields 42.57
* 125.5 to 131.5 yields 28.29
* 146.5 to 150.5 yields 51.6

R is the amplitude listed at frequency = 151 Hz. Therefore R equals 53.08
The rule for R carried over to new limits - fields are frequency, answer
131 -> 35.55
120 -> 32.37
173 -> 50.68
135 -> 44.41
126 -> 28.7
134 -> 42.57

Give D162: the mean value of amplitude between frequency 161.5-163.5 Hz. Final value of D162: 51.4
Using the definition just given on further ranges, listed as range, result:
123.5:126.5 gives 28.4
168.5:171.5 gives 50.4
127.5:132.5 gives 34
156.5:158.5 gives 54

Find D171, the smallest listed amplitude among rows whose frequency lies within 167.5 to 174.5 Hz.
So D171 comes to 48.85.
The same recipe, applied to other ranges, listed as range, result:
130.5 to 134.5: 35.55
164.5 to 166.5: 50.29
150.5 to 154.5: 51.78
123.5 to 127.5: 27.61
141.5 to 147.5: 51.79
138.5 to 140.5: 50.97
